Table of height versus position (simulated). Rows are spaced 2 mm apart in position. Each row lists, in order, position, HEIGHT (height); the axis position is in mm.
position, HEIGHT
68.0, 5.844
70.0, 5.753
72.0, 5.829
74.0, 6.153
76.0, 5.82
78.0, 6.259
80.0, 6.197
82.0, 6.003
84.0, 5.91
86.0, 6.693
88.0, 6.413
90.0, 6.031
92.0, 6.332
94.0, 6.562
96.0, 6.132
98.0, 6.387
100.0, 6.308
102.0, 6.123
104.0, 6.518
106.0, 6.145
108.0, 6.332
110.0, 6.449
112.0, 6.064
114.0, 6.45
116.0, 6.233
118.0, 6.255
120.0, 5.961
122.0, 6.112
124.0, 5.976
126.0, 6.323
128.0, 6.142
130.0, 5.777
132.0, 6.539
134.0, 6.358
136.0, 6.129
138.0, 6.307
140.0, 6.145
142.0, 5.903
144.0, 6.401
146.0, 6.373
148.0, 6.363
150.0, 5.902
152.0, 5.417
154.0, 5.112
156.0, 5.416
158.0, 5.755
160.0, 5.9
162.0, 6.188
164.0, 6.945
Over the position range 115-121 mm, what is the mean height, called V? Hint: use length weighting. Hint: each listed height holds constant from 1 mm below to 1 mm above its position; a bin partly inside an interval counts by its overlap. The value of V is 6.15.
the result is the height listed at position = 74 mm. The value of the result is 6.153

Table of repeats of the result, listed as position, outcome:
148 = 6.363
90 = 6.031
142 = 5.903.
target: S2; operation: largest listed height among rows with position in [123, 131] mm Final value 6.323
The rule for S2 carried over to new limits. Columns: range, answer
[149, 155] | 5.902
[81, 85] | 6.003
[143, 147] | 6.401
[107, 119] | 6.45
